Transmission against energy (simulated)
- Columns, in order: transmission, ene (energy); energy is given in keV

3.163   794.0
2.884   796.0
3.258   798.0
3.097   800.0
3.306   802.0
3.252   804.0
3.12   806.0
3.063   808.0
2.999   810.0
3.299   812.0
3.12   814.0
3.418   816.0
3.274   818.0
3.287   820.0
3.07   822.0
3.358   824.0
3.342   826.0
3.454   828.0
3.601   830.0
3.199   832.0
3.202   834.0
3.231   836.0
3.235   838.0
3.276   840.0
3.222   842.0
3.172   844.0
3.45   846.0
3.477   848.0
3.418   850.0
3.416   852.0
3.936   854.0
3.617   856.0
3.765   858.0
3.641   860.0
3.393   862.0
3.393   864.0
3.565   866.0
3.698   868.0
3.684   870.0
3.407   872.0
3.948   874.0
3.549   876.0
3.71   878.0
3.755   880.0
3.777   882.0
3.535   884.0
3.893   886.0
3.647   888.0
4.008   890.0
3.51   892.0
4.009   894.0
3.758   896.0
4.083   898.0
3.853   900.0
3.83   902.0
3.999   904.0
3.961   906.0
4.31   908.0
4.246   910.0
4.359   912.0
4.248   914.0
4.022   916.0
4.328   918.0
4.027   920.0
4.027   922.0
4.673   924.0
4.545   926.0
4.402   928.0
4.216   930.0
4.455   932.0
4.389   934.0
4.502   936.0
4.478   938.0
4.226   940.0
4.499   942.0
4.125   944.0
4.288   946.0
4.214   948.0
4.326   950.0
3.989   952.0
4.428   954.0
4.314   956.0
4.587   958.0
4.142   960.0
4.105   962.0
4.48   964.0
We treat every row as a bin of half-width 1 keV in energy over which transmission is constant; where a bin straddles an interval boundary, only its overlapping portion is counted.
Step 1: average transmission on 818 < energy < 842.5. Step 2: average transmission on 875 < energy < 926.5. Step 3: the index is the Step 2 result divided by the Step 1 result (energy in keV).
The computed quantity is 1.21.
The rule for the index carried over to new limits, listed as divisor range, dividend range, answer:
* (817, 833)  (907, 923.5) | 1.27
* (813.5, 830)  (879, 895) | 1.14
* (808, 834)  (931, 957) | 1.32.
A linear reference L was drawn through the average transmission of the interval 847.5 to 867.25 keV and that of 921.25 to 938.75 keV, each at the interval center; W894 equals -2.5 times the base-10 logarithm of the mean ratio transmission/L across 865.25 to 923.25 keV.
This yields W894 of 0.03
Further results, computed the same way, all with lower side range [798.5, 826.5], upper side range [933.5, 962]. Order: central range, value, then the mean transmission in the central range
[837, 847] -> 0.06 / 3.27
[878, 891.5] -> 0.01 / 3.76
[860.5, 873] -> 0.04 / 3.53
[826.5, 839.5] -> 0.02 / 3.32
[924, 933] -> -0.07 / 4.43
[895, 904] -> 0.01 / 3.89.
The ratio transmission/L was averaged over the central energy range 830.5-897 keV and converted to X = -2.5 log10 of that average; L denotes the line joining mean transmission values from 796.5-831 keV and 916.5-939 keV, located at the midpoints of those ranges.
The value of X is 0.05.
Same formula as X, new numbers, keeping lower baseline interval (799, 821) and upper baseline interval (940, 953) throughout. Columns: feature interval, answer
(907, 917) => -0.07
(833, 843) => 0.06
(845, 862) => -0.01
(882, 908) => 0.00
